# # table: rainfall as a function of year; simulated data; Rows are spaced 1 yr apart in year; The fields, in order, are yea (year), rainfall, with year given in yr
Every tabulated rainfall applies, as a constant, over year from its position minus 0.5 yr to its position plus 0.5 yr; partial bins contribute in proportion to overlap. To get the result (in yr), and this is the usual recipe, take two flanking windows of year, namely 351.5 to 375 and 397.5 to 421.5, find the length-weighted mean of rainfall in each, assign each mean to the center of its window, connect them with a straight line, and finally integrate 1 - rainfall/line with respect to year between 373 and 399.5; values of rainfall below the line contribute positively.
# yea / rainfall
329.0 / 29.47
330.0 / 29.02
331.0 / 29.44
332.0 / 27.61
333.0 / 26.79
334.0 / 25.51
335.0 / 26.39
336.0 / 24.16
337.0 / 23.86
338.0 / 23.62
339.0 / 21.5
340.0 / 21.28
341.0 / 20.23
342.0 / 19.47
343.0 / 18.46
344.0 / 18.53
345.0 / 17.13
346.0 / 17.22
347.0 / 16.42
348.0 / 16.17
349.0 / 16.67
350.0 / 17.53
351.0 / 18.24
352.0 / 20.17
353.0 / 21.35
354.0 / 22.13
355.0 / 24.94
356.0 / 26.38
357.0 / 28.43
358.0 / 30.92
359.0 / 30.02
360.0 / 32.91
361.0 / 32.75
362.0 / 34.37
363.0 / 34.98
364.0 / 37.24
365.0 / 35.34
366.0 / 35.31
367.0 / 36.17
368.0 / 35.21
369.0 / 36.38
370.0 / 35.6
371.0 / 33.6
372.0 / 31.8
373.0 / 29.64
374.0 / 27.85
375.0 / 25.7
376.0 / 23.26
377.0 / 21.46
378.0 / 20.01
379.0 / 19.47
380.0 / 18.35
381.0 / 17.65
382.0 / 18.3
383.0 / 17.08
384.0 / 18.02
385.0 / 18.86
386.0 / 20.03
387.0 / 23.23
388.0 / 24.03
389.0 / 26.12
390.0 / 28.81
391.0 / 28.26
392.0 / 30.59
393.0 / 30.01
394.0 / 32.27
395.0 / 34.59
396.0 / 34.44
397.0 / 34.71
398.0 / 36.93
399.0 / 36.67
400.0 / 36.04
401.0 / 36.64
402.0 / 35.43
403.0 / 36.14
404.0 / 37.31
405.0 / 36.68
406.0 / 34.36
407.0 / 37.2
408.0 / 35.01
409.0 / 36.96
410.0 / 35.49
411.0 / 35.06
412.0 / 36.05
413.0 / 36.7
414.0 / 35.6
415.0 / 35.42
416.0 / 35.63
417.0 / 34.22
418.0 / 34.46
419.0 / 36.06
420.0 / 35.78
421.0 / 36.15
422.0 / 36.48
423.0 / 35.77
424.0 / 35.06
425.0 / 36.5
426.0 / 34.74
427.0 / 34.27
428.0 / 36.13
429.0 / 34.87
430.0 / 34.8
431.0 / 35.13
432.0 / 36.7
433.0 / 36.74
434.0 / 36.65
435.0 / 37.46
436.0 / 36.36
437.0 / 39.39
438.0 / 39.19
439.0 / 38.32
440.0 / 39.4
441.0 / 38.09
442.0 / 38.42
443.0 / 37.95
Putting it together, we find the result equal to 6.2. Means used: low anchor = 30.9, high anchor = 35.9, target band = 25.7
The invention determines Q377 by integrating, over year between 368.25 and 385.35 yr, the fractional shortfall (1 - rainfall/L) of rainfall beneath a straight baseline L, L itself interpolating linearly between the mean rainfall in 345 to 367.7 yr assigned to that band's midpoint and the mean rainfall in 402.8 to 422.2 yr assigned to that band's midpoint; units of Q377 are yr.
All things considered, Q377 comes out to 3.0 yr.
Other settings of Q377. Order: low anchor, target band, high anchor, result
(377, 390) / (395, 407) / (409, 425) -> -3.22 yr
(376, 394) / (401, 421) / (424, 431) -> -3.69 yr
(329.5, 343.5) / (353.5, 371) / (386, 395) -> -4.33 yr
